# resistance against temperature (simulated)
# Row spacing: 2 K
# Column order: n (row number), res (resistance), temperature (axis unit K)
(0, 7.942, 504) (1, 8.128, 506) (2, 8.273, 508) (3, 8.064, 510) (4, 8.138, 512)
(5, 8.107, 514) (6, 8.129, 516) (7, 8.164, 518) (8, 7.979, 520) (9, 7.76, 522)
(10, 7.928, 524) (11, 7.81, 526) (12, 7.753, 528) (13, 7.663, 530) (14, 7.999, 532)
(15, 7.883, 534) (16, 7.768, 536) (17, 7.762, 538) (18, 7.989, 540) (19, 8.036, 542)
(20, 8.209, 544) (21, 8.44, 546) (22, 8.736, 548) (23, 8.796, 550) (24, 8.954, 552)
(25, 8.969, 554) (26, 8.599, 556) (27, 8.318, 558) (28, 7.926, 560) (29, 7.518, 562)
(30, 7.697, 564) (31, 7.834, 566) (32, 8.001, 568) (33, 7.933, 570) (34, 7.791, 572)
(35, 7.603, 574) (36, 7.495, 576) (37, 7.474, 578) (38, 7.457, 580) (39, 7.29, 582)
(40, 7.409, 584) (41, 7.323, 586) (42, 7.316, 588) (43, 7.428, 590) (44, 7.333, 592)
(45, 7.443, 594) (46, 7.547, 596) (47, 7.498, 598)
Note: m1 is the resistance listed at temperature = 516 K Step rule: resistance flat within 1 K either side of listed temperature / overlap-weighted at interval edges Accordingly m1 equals 8.129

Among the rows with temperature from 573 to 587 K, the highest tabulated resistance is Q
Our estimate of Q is 7.603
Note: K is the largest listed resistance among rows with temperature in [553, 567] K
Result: 8.969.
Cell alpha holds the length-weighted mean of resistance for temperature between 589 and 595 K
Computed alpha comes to 7.4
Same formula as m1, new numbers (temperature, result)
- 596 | 7.547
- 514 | 8.107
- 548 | 8.736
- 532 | 7.999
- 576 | 7.495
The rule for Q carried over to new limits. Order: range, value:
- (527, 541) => 7.999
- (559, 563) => 7.926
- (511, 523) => 8.164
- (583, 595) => 7.443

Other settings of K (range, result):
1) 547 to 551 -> 8.796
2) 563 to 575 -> 8.001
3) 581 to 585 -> 7.409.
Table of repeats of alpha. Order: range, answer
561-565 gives 7.61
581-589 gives 7.33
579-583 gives 7.37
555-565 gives 8.01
